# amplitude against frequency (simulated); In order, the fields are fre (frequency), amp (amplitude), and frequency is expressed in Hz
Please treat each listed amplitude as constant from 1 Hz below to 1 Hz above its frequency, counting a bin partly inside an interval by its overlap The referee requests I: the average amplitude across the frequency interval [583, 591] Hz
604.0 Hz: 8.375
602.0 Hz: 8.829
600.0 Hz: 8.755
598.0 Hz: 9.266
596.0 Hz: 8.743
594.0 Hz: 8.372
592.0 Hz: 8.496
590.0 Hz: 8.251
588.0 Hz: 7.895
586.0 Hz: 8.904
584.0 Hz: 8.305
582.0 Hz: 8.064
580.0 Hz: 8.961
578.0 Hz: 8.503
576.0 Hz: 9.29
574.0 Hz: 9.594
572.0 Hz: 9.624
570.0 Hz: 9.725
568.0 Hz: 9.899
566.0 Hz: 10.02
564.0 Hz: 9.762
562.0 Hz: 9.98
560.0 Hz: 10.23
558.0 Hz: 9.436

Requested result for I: 8.34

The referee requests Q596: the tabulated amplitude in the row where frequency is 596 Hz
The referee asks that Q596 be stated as 8.743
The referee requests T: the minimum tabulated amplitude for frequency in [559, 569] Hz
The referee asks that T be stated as 9.762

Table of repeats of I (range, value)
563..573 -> 9.81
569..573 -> 9.67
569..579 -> 9.35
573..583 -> 8.88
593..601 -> 8.78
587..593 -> 8.21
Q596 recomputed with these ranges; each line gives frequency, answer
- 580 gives 8.961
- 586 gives 8.904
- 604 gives 8.375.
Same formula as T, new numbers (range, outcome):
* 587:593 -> 7.895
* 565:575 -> 9.594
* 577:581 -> 8.503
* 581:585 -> 8.064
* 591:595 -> 8.372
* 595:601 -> 8.743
